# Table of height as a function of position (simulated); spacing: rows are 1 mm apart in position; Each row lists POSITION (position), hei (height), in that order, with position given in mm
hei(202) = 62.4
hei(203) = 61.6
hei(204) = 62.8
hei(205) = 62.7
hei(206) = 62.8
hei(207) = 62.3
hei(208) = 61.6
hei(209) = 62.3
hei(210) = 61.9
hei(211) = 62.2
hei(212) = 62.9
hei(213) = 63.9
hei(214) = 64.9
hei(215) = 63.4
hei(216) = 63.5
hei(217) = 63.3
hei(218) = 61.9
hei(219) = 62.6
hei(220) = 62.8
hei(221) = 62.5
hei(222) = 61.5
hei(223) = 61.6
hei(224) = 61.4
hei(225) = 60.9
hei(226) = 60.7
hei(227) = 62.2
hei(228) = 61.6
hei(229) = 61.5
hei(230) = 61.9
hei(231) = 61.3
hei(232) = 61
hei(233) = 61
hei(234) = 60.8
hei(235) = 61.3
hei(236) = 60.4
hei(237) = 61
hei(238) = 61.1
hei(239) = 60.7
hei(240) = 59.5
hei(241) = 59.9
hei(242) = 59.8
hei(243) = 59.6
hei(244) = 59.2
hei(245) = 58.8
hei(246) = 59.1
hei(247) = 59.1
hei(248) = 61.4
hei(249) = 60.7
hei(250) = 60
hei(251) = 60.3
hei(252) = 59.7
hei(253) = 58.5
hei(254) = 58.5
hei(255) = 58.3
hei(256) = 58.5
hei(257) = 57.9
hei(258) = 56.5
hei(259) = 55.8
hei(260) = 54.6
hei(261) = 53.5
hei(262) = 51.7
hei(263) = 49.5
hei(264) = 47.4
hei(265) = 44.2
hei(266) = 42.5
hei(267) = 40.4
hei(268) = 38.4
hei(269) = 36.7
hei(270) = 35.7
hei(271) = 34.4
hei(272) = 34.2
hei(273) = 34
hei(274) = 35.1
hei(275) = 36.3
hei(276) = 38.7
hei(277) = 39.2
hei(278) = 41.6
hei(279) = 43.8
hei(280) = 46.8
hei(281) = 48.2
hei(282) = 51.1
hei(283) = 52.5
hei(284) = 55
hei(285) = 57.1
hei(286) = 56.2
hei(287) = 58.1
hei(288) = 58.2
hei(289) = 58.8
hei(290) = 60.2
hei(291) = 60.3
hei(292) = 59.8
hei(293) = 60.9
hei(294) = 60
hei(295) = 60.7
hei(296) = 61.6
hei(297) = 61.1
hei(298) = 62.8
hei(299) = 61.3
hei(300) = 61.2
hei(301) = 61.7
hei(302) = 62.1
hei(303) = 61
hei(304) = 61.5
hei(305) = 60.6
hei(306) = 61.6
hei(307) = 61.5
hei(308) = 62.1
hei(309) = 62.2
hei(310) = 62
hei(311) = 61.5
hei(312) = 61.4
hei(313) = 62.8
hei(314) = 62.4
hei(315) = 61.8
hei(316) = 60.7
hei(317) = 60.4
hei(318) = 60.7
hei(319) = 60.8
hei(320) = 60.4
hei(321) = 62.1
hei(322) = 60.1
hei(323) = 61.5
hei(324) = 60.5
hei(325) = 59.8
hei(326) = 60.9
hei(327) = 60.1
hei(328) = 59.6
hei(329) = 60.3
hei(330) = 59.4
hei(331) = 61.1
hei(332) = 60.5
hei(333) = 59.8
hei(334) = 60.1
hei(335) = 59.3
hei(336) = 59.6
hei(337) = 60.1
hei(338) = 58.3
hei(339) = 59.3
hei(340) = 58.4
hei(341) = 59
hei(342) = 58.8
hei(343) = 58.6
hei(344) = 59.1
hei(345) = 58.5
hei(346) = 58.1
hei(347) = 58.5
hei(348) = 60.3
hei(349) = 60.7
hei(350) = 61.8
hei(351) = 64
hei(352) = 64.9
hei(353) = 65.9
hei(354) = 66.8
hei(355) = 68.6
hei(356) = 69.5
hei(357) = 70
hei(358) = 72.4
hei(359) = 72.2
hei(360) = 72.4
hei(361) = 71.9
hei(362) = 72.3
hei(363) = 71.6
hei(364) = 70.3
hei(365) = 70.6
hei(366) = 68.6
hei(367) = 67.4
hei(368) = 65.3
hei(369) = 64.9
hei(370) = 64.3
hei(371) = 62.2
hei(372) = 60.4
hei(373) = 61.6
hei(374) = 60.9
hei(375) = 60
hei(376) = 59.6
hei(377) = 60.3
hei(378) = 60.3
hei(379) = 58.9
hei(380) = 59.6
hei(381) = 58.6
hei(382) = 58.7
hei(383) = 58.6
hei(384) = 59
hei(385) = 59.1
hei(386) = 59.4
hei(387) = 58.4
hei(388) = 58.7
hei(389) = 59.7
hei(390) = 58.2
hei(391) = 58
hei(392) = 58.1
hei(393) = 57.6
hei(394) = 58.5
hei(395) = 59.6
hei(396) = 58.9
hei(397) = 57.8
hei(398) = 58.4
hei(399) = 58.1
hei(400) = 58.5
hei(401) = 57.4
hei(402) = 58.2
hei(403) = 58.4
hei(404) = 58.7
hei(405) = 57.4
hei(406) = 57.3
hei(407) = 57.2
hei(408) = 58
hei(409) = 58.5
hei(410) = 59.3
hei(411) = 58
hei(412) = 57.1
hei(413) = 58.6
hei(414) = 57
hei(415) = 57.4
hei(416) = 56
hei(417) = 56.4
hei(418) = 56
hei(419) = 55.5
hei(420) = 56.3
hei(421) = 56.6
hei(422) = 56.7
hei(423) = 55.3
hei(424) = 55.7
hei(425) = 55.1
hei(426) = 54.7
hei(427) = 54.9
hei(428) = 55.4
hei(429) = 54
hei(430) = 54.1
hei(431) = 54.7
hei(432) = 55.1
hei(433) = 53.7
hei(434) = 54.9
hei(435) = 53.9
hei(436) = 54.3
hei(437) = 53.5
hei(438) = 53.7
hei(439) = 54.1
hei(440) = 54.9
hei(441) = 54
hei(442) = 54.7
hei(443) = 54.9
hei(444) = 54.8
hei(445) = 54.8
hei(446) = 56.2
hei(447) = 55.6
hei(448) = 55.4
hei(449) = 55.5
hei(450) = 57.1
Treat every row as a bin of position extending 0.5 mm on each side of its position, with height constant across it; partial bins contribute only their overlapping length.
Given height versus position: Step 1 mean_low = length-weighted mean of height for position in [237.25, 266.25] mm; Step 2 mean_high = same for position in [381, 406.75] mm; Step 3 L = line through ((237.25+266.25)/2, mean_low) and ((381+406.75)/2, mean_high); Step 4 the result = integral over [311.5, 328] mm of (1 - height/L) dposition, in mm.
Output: -1.0 mm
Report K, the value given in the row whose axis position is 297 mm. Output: 61.1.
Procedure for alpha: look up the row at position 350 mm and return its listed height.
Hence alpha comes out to 61.8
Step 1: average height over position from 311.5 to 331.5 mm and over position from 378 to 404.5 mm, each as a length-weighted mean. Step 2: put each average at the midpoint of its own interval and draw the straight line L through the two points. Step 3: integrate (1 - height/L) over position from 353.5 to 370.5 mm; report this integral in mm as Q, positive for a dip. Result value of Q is -2.8 mm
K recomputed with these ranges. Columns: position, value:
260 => 54.6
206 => 62.8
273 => 34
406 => 57.3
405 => 57.4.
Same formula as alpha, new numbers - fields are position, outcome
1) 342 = 58.8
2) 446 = 56.2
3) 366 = 68.6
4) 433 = 53.7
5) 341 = 59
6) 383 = 58.6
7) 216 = 63.5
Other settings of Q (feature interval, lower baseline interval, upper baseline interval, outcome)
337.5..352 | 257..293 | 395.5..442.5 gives -2.16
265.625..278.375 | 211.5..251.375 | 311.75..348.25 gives 4.91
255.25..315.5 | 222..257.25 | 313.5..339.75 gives 6.99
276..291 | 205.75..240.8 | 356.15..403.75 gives 2.48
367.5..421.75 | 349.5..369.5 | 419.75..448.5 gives 2.86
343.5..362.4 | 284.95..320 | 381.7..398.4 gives -1.94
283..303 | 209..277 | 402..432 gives -1.30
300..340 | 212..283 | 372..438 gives -3.43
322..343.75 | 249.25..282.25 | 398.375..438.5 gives -3.58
